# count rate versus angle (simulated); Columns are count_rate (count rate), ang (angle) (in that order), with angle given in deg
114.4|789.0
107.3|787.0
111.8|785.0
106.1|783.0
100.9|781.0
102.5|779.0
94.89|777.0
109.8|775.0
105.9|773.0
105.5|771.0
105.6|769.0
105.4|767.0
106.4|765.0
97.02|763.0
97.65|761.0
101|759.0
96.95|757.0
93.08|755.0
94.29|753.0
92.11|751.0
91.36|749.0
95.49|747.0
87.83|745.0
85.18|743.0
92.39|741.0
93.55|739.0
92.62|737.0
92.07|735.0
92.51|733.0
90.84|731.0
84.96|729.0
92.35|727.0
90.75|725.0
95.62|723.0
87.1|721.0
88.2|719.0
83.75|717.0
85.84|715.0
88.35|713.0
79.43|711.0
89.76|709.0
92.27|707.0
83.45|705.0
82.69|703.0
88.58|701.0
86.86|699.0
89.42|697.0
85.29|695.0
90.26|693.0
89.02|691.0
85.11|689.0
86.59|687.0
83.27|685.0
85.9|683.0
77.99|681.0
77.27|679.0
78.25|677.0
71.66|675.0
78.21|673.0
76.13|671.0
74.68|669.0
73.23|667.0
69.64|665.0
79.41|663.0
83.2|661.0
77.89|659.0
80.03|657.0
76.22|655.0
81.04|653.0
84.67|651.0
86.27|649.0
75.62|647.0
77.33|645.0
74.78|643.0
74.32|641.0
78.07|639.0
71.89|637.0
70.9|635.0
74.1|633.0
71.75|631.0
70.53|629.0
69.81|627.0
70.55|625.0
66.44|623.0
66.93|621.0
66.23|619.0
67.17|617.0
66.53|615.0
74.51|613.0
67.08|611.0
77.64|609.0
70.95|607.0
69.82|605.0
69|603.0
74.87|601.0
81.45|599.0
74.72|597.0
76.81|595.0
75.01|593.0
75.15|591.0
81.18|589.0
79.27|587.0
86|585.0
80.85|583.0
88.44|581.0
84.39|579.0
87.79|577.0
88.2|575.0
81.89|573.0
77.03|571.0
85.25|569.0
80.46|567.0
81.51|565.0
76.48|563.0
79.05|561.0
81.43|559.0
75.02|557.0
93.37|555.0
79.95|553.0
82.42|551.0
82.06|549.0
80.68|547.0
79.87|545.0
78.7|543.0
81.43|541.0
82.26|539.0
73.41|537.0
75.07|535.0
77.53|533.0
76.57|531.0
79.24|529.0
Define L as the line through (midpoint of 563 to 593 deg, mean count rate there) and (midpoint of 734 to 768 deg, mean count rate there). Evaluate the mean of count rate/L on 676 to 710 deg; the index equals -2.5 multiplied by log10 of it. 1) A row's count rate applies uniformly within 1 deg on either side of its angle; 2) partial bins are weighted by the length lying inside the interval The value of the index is 0.065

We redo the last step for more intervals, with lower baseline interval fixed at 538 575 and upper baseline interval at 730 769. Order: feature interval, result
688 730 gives 0.054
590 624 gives 0.181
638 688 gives 0.134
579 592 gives 0.017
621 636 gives 0.223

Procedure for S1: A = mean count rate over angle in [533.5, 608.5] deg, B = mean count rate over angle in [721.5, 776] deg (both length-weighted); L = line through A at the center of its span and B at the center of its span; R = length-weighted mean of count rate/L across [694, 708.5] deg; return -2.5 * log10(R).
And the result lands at 0.05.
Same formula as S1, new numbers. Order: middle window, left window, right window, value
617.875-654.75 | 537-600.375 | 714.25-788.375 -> 0.17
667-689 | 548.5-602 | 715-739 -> 0.11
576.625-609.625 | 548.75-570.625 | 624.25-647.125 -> -0.01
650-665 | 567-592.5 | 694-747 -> 0.08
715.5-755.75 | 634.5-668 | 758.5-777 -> 0.06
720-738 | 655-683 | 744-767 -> -0.01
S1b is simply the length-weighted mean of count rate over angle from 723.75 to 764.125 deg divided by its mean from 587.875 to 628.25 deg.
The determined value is 1.3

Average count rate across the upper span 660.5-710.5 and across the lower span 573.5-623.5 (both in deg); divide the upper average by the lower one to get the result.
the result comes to 1.1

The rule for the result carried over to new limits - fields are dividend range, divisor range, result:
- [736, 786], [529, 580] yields 1.22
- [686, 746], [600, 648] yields 1.24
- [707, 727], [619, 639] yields 1.25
